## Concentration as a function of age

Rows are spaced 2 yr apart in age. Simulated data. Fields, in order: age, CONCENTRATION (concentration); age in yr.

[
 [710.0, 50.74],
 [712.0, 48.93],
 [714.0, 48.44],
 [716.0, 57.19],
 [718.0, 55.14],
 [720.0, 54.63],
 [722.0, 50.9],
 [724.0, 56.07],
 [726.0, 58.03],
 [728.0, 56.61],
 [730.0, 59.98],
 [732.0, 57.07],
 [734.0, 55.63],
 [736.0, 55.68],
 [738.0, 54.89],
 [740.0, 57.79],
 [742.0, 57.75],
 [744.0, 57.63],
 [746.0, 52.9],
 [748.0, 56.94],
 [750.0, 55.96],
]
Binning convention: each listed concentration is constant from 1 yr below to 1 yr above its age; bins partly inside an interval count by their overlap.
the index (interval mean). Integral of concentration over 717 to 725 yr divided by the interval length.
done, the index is 54.2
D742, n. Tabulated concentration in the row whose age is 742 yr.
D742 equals 57.75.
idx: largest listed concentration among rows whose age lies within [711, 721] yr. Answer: 57.19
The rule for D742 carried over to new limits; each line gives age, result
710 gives 50.74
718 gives 55.14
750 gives 55.96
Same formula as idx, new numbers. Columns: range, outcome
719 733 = 59.98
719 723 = 54.63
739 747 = 57.79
